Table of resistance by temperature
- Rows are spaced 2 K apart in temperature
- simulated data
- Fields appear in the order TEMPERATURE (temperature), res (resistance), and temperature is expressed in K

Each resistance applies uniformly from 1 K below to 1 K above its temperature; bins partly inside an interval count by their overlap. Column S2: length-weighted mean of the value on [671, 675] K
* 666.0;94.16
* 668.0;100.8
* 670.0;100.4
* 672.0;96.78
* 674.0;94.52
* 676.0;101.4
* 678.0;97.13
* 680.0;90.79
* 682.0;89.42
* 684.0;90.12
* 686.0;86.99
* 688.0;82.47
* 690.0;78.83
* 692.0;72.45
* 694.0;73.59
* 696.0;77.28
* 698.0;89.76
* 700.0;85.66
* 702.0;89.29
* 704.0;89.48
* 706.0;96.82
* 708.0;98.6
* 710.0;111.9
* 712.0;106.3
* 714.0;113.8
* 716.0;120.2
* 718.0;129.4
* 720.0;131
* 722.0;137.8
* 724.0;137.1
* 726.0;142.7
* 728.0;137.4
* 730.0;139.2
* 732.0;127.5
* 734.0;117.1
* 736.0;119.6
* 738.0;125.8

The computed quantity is 95.7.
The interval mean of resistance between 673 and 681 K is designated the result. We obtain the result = 96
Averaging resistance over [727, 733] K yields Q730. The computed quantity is 135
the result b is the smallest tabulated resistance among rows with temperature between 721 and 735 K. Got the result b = 117.1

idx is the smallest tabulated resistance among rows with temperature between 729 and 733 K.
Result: 127.5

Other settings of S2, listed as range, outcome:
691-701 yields 79.7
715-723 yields 130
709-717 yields 113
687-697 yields 76.9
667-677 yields 98.8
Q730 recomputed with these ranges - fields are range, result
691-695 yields 73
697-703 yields 88.2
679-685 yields 90.1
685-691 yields 82.8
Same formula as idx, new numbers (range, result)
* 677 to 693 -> 72.45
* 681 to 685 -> 89.42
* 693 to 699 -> 73.59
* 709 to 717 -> 106.3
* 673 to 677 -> 94.52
